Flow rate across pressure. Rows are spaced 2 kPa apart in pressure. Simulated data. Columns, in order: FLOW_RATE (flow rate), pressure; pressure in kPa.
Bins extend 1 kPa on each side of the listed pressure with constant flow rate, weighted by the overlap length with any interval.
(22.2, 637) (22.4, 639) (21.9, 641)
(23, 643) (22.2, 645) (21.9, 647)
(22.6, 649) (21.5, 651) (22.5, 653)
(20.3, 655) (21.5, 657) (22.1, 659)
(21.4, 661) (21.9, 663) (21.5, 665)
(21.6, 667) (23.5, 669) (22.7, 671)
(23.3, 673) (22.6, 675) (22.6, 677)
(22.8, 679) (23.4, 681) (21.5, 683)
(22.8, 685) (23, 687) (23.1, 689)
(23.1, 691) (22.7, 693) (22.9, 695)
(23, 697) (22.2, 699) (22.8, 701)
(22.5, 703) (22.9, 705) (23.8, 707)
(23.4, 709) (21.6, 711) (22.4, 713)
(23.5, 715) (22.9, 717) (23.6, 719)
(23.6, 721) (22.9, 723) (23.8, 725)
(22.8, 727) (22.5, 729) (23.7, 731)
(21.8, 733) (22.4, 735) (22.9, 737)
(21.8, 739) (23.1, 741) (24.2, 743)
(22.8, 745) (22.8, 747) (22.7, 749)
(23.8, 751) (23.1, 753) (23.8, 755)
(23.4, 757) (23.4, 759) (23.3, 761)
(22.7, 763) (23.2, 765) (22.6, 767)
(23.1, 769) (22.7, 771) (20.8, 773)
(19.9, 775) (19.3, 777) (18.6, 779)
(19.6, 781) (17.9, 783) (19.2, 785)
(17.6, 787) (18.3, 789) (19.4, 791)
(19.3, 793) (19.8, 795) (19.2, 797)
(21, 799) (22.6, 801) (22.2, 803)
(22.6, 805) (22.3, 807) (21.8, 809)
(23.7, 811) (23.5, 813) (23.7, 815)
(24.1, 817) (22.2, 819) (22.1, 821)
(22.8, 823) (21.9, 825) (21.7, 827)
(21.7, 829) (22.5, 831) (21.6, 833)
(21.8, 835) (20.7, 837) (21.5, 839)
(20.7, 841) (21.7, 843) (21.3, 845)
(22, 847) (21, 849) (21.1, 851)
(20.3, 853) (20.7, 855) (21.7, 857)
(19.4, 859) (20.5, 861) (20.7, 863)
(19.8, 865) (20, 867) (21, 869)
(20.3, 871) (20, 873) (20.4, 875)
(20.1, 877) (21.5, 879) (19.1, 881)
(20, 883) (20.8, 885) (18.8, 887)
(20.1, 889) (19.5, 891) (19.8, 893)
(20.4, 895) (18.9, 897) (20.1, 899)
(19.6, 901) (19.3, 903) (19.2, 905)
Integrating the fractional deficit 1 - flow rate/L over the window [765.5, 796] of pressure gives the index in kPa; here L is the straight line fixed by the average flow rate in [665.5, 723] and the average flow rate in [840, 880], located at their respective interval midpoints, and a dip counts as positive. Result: 2.5 kPa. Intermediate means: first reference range 22.8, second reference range 20.7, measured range 19.9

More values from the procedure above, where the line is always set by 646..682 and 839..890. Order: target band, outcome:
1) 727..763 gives -2.48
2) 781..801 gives 1.77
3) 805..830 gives -2.02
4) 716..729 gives -0.89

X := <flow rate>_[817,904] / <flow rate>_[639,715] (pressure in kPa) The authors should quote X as 0.92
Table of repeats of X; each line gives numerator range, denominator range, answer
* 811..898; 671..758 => 0.92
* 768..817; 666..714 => 0.91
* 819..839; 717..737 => 0.95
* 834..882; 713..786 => 0.93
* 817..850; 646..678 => 0.99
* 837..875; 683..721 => 0.91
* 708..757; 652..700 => 1.03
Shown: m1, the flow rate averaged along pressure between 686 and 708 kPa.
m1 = 22.9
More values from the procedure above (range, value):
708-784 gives 22.4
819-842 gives 21.7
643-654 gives 22.2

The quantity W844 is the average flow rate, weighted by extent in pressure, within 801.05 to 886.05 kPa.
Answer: 21.4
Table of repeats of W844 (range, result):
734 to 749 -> 22.8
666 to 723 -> 22.9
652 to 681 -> 22.2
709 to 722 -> 23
